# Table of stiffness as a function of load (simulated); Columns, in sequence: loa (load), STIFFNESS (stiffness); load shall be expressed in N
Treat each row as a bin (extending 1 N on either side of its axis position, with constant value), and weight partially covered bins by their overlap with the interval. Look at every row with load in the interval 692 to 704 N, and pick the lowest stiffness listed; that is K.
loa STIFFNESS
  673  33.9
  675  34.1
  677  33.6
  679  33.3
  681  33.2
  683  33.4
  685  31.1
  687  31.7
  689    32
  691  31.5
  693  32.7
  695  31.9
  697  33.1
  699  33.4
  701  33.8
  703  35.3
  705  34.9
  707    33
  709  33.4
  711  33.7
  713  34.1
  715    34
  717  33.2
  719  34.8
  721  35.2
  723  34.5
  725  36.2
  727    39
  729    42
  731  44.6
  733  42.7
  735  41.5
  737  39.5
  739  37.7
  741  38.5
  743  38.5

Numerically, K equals 31.9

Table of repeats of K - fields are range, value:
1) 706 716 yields 33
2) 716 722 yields 33.2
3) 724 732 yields 36.2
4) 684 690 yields 31.1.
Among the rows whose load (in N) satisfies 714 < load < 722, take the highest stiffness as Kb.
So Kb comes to 35.2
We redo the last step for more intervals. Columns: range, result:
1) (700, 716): 35.3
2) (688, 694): 32.7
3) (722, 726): 36.2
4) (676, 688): 33.6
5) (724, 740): 44.6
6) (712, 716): 34.1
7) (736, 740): 39.5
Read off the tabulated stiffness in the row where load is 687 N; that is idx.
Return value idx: 31.7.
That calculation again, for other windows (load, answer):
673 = 33.9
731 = 44.6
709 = 33.4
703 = 35.3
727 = 39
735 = 41.5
